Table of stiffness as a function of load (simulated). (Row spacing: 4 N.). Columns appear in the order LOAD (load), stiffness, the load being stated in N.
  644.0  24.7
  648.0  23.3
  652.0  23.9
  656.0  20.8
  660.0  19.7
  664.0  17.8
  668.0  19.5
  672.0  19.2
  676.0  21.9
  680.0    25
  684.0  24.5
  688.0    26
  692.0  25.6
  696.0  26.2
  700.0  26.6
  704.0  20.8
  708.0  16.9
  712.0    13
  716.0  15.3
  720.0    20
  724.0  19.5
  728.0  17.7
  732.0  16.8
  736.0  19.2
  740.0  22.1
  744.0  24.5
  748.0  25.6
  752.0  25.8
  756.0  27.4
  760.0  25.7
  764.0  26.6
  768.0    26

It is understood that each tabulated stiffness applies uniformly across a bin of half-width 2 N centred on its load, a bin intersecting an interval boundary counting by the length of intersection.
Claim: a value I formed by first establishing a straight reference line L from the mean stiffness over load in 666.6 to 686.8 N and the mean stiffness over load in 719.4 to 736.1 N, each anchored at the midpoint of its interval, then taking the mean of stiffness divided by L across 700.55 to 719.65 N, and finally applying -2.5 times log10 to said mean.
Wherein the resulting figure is 0.13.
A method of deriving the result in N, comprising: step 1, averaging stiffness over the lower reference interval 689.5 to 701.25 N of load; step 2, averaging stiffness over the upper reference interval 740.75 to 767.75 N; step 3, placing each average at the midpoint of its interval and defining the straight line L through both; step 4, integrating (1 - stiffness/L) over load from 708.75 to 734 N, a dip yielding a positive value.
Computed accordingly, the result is 8.7 N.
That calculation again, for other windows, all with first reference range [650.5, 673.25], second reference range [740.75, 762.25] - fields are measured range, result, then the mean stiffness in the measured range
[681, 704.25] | -3.5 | 25.3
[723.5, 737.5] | 3.5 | 18.1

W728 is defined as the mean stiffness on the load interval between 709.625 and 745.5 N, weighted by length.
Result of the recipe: 18.6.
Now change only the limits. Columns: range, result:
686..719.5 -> 21.2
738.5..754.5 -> 24.7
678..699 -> 25.5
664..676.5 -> 19.6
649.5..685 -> 21.3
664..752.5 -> 21.3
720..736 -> 18.4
